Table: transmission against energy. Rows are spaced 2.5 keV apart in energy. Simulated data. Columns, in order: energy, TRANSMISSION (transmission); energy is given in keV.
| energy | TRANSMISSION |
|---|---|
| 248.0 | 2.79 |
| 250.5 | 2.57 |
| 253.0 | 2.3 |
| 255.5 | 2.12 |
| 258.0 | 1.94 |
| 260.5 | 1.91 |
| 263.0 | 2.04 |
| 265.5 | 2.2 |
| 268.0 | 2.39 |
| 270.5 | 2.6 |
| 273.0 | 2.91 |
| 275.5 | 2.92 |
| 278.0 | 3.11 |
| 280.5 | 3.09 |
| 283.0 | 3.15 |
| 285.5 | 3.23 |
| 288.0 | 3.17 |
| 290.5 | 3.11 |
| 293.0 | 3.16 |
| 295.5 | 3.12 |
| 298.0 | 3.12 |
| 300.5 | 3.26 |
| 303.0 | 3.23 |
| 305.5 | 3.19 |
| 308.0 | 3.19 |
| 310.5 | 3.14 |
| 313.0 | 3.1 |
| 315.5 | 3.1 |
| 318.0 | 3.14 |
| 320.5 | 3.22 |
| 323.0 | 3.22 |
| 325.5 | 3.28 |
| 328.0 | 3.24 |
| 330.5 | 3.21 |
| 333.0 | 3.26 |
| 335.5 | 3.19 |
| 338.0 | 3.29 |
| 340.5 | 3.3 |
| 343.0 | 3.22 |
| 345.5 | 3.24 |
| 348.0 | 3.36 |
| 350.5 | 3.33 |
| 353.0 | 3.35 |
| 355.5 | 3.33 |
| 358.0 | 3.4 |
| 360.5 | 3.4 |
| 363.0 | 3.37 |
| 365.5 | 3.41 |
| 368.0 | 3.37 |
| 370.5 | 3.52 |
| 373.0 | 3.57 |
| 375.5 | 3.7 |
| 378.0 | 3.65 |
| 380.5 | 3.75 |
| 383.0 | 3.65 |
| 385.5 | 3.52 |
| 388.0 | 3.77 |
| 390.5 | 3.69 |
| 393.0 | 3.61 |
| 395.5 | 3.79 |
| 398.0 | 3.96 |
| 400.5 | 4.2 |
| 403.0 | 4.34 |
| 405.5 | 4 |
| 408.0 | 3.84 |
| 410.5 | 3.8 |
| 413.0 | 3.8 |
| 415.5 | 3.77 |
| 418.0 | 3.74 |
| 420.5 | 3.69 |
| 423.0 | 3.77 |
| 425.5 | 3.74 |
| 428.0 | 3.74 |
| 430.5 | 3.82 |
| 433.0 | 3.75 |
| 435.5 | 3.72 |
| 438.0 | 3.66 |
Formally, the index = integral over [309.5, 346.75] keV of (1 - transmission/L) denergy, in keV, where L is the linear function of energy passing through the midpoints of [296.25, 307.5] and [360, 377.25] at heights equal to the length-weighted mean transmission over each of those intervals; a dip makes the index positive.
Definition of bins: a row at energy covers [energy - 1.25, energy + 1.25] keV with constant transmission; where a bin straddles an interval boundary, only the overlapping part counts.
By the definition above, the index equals 1.1 keV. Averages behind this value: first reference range 3.2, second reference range 3.49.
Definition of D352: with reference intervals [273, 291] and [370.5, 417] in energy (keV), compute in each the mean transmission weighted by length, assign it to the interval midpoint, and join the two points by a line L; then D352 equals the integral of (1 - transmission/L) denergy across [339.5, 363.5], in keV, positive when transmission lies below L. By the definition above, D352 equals 1.4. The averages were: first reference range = 3.1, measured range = 3.33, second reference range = 3.79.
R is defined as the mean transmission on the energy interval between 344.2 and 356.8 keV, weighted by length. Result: 3.32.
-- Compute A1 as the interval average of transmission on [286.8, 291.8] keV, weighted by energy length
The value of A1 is 3.14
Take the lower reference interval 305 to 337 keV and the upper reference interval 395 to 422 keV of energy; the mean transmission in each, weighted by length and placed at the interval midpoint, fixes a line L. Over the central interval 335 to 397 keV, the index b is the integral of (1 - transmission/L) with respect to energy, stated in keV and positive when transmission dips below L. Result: 1.4 keV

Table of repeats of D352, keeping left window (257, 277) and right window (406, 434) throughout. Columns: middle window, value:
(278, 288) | -2.5 keV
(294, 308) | -2.6 keV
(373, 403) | -2.5 keV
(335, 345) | -0.7 keV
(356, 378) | -1.2 keV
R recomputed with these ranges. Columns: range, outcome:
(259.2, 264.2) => 1.97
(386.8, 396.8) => 3.72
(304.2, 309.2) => 3.19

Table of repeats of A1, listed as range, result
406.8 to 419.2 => 3.79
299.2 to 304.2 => 3.24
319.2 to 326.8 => 3.24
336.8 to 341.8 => 3.29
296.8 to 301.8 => 3.19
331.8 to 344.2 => 3.25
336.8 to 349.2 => 3.28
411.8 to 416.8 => 3.78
